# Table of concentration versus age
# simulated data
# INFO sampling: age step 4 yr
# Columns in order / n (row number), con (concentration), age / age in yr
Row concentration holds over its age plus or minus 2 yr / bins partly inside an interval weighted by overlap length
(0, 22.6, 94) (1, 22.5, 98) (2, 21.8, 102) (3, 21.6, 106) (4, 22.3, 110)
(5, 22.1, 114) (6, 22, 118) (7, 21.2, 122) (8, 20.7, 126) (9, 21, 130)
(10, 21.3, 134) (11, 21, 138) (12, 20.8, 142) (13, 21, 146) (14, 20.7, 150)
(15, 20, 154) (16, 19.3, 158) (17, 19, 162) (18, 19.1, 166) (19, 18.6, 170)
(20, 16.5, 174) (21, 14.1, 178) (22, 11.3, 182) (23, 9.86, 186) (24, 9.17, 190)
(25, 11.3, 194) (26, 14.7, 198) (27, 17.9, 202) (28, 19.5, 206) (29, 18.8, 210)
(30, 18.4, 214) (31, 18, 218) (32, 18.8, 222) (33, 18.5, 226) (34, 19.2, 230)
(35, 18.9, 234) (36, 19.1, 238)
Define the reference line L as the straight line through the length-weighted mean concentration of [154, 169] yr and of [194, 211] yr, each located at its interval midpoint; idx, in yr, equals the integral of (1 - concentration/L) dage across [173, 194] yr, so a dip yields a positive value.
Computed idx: 7.1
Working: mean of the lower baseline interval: 19.2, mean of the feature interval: 11.9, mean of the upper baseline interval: 16.9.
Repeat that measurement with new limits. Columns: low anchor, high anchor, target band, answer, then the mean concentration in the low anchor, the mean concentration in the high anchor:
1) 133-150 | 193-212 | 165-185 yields 3.5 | 21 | 16.7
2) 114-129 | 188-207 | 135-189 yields 0.2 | 21.4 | 14.3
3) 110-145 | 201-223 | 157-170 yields 0.7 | 21.3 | 18.6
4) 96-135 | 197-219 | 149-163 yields 0.2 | 21.7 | 18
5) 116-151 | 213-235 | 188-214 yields 5.1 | 21.1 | 18.6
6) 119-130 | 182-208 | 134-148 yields -1.2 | 21.1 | 13.6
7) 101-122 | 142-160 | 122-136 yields 0.1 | 21.9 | 20.3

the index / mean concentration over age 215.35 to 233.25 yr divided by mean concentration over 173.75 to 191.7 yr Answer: 1.6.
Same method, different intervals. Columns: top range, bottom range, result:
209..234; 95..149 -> 0.87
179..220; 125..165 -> 0.73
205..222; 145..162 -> 0.93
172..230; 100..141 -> 0.73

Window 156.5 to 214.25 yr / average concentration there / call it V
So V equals 15.7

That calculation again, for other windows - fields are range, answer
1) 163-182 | 16.6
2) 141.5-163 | 20.1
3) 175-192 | 11.4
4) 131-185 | 18.5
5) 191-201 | 13.1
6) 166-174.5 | 18.1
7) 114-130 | 21.4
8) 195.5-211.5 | 17.5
